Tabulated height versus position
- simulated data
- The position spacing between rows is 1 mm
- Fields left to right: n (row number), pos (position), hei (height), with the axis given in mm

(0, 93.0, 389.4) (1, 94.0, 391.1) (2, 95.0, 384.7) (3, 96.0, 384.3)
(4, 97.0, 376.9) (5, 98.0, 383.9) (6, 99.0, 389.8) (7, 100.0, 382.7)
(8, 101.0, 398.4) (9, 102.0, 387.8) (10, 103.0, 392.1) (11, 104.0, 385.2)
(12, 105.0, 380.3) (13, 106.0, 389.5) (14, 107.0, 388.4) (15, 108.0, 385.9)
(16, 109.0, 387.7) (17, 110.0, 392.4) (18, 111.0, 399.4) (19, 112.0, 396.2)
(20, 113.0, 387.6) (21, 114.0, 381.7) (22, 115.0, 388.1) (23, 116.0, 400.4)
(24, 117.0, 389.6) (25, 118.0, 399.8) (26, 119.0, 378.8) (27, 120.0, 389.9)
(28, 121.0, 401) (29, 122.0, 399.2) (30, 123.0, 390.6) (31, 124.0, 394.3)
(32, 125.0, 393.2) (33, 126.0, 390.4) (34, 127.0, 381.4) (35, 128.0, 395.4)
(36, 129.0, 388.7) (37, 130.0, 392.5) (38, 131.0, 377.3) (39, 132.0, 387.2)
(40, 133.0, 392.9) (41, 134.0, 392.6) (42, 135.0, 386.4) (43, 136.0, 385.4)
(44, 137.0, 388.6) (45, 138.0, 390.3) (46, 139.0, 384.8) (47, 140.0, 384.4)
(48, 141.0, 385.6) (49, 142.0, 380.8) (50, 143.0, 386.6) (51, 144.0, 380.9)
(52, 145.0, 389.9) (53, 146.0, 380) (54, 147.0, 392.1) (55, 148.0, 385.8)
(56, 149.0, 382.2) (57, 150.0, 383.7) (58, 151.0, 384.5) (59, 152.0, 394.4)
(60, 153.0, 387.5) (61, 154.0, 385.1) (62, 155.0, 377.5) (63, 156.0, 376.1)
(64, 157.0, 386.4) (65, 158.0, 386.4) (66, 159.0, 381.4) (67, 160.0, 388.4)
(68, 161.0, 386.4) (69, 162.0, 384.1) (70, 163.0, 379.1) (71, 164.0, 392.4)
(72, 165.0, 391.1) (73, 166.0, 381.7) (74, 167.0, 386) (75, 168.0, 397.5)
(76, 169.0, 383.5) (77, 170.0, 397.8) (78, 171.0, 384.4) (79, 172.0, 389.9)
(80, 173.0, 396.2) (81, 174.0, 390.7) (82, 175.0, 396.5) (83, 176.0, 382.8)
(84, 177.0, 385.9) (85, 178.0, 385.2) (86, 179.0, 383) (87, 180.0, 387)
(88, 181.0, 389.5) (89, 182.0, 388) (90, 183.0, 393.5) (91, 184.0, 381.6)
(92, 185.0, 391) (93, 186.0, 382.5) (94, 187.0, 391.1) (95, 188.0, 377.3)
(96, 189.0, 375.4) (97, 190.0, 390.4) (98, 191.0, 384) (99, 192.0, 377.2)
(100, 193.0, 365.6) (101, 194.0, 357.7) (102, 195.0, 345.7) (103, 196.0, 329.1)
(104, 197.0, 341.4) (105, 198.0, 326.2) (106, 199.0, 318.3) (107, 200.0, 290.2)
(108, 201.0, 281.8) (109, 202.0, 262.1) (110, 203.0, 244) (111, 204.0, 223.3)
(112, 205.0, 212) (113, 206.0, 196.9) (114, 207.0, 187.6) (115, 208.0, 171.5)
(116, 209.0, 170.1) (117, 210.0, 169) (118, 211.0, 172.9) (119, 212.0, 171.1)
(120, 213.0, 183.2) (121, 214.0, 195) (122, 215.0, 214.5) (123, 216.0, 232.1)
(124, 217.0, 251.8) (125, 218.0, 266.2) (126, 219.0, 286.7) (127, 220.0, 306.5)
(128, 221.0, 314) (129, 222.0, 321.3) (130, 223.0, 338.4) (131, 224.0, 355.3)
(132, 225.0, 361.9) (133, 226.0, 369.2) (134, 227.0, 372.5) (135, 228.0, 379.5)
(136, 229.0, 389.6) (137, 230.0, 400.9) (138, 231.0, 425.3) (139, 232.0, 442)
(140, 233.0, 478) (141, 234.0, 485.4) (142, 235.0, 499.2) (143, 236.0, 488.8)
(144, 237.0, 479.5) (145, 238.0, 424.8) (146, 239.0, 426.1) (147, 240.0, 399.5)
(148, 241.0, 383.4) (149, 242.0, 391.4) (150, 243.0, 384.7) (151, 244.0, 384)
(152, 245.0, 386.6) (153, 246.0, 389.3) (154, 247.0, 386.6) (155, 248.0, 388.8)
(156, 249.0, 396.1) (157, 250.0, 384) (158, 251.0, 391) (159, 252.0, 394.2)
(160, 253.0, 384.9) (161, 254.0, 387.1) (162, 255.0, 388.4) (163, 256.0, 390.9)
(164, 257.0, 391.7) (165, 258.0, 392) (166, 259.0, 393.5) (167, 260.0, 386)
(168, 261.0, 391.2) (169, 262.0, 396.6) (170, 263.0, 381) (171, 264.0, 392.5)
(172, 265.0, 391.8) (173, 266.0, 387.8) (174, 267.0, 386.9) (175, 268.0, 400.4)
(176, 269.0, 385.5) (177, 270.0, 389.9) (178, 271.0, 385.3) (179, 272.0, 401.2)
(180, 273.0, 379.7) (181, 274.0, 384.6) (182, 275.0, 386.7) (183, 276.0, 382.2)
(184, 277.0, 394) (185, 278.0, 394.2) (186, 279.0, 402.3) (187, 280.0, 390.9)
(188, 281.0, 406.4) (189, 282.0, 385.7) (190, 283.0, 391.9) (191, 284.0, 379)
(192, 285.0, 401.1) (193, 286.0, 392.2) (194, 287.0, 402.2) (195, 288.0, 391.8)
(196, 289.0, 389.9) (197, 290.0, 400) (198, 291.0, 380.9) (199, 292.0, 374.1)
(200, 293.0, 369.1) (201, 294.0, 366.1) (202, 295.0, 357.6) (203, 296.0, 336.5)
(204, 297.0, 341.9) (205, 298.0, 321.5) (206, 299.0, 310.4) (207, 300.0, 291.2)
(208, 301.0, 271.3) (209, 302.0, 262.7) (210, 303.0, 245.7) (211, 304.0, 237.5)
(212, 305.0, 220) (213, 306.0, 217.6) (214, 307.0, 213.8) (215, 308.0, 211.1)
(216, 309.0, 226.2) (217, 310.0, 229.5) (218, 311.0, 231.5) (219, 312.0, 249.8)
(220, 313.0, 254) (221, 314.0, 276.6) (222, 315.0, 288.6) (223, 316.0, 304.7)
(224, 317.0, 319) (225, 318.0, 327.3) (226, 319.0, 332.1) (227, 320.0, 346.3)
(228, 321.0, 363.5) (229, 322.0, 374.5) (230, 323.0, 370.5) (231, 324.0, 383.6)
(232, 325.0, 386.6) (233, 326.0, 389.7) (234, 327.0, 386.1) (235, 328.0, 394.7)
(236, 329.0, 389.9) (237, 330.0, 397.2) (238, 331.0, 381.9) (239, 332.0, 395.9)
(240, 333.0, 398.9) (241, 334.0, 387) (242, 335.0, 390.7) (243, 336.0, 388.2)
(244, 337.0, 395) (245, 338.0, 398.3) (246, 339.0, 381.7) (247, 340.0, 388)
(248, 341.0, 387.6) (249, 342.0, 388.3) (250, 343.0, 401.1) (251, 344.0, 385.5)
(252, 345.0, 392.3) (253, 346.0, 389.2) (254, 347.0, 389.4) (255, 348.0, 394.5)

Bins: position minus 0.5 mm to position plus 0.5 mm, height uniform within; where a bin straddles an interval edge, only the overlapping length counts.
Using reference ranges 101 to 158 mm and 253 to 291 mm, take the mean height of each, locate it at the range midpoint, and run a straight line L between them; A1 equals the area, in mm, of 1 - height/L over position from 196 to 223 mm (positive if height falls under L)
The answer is 9.96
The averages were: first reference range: 388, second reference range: 391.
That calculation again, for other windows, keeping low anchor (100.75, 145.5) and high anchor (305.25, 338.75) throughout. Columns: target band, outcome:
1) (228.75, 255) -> -4.3 mm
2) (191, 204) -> 1.8 mm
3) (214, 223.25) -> 2.2 mm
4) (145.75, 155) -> -0.1 mm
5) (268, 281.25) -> -1.7 mm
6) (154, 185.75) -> -0.9 mm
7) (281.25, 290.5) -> -1.3 mm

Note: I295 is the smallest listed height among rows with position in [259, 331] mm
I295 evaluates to 211.1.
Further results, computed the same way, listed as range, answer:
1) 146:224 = 169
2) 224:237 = 355.3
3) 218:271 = 266.2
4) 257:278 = 379.7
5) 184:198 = 326.2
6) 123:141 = 377.3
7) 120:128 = 381.4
